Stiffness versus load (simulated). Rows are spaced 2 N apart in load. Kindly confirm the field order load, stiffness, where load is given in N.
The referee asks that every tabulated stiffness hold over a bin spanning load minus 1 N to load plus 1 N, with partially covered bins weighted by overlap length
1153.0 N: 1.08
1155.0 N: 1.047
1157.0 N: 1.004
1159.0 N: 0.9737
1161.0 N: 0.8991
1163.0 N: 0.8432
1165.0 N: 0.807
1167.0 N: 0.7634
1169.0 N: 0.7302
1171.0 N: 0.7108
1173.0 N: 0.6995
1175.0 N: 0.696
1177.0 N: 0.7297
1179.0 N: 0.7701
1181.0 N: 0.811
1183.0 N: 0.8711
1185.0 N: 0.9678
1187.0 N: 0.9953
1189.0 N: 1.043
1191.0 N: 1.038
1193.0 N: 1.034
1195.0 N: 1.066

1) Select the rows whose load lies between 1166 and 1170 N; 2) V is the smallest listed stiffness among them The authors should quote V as 0.7302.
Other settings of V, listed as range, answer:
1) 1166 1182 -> 0.696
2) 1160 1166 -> 0.807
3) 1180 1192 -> 0.811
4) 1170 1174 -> 0.6995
